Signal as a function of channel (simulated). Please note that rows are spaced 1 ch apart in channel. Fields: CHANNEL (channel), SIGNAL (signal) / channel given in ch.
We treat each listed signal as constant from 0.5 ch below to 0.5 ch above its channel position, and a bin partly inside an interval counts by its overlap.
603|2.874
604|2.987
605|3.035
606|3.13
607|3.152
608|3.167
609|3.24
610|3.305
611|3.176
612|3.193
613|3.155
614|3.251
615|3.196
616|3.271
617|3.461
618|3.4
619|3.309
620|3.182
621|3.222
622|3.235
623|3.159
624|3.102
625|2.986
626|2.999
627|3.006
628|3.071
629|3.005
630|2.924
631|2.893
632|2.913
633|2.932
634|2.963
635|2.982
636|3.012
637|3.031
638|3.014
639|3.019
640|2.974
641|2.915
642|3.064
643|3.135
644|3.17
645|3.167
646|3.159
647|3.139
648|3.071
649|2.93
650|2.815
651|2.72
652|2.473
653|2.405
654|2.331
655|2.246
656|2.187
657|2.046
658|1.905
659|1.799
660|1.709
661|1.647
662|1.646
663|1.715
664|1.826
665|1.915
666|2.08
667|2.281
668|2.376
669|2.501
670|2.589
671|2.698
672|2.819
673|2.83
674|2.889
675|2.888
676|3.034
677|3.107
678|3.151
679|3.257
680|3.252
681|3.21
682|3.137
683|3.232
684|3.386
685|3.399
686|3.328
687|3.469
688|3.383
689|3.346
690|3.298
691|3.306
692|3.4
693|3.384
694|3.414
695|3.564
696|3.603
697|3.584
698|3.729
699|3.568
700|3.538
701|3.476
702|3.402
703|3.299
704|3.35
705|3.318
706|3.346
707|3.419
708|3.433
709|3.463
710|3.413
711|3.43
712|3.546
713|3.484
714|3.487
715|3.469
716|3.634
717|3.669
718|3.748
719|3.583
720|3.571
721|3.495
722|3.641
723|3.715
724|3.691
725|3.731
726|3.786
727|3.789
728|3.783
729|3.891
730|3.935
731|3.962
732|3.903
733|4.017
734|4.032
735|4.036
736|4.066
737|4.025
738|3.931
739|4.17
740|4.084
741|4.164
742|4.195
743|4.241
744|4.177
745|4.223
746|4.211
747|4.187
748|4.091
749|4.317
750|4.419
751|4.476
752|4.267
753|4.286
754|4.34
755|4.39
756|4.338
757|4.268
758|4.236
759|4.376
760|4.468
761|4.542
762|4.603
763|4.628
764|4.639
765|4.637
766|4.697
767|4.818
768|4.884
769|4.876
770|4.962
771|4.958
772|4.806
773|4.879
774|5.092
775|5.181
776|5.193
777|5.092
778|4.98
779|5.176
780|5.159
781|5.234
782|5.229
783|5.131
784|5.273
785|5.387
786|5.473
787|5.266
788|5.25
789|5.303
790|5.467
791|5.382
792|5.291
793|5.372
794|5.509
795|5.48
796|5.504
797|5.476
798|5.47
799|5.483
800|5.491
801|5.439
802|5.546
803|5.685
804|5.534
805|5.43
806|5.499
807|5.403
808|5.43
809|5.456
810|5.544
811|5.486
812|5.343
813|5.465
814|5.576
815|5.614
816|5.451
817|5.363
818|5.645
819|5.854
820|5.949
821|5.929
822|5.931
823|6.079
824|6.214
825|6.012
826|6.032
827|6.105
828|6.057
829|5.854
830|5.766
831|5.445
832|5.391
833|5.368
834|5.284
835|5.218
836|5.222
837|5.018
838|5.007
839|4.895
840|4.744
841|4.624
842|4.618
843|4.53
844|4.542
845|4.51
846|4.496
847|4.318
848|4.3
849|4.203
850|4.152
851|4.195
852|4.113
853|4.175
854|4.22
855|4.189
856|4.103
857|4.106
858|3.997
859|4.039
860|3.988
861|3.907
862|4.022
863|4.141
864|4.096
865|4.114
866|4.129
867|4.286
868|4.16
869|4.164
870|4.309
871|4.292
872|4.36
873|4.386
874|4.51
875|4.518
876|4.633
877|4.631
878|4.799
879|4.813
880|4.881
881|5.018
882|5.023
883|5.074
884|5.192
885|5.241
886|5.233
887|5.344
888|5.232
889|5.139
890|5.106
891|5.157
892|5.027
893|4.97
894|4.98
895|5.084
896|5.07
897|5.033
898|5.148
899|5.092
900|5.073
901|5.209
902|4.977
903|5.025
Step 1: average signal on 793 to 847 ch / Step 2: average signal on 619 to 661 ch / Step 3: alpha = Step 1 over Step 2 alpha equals 1.9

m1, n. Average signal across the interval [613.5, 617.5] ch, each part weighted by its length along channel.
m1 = 3.29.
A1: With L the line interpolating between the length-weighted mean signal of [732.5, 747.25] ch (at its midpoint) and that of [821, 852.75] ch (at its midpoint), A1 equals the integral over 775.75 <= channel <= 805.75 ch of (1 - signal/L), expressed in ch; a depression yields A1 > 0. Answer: -4.7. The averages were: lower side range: 4.12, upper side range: 5.11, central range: 5.36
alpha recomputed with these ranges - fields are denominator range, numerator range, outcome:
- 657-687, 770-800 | 2.01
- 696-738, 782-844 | 1.49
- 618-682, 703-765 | 1.44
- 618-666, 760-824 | 1.95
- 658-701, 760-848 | 1.81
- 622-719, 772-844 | 1.80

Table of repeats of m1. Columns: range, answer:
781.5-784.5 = 5.21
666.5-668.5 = 2.33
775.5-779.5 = 5.11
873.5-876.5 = 4.55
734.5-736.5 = 4.05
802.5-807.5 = 5.51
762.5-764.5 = 4.63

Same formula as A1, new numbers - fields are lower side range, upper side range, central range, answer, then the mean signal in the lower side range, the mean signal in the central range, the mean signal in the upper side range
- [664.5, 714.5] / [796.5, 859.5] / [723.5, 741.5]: -0.64 ch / 3.2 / 3.94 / 5.17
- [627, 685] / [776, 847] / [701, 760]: 1.78 ch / 2.72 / 3.88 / 5.38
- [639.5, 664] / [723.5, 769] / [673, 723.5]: -0.86 ch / 2.5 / 3.4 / 4.23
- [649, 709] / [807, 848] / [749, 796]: -4.70 ch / 2.89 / 4.91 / 5.37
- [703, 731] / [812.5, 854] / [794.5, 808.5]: -2.18 ch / 3.59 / 5.49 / 5.19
